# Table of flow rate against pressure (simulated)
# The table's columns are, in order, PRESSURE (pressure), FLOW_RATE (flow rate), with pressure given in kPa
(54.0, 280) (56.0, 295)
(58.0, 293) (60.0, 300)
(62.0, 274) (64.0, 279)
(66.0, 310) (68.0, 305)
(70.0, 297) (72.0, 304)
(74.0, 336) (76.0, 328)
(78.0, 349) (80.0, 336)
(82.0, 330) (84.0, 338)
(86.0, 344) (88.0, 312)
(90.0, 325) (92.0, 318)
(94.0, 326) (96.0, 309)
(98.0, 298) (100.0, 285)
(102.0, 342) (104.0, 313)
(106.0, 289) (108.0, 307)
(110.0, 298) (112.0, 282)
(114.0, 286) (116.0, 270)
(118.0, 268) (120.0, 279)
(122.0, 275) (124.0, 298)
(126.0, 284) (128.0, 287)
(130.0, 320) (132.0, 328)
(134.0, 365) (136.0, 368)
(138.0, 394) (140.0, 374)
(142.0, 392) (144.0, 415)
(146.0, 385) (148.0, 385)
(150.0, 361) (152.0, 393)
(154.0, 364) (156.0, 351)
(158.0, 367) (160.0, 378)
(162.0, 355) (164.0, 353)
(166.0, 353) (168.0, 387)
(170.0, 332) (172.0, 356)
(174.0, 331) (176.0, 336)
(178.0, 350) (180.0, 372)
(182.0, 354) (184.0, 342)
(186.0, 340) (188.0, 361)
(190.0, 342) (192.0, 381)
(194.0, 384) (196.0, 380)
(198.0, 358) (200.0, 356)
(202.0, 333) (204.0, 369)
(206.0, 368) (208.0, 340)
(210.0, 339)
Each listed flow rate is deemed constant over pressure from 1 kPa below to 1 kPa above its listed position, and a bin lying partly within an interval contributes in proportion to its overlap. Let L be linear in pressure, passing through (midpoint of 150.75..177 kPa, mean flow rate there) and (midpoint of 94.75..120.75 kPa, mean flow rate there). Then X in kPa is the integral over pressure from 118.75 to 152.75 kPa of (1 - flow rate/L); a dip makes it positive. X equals -2.0 kPa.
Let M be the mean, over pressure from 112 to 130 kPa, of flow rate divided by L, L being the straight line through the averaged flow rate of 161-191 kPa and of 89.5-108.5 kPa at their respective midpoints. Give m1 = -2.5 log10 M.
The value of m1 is 0.14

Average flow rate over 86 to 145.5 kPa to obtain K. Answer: 318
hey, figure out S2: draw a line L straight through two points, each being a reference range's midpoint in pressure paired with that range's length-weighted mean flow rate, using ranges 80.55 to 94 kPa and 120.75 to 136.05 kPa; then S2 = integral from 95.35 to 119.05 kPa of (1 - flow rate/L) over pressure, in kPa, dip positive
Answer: 1.8 kPa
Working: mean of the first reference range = 328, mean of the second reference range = 312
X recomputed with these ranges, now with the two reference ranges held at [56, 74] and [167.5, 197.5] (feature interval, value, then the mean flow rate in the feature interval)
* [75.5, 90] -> -1.3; 333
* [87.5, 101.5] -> 0.0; 312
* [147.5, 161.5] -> -1.2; 370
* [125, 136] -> 0.3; 321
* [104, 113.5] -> 0.7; 296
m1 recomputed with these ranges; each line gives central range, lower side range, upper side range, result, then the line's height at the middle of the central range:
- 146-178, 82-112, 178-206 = -0.049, 345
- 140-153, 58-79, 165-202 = -0.141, 340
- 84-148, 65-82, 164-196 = 0.044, 335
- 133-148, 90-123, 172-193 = -0.195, 321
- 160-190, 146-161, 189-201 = 0.052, 369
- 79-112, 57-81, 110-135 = -0.047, 302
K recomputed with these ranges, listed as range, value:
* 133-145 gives 385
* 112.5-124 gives 278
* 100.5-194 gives 341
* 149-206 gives 359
